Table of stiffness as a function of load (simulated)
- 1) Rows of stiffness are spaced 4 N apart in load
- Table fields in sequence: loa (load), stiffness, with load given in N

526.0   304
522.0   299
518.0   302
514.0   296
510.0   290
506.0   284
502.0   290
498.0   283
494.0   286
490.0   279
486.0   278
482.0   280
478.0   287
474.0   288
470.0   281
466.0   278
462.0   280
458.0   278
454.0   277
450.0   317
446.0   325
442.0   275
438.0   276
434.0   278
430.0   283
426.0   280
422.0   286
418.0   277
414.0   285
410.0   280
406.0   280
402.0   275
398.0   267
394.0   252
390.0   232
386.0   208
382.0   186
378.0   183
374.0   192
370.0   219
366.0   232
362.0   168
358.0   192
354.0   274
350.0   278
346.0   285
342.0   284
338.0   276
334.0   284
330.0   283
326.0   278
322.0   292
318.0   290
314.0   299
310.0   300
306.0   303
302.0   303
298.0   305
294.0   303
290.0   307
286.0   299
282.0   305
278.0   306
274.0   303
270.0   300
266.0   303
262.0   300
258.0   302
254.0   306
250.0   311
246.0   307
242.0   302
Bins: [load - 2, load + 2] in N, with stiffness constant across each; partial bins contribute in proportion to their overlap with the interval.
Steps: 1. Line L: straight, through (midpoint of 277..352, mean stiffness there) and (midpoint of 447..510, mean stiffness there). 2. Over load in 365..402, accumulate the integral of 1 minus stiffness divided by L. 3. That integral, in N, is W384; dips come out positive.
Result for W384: 8.7 N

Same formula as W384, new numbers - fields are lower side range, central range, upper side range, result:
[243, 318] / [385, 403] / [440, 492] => 2.8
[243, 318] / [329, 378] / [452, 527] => 8.8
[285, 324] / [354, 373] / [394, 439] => 5.2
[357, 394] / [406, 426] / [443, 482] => -3.1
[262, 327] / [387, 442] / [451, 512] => 3.3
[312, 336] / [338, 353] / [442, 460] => 0.4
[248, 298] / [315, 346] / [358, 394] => -4.5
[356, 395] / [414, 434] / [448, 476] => -2.5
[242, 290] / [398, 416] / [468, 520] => 0.9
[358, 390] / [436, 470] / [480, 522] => -4.5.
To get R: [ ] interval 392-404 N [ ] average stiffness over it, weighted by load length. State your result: 265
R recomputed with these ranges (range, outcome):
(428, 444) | 278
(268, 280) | 303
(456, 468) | 279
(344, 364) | 239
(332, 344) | 281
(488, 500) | 283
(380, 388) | 197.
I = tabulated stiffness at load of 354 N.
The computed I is 274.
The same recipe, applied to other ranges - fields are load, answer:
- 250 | 311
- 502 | 290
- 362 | 168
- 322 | 292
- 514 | 296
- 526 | 304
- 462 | 280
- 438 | 276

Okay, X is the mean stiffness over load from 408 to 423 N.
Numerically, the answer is 282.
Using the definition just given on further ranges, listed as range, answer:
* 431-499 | 285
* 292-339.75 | 293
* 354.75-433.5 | 242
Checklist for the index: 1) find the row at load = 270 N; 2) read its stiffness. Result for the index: 300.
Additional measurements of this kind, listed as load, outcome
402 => 275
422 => 286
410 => 280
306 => 303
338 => 276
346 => 285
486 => 278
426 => 280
